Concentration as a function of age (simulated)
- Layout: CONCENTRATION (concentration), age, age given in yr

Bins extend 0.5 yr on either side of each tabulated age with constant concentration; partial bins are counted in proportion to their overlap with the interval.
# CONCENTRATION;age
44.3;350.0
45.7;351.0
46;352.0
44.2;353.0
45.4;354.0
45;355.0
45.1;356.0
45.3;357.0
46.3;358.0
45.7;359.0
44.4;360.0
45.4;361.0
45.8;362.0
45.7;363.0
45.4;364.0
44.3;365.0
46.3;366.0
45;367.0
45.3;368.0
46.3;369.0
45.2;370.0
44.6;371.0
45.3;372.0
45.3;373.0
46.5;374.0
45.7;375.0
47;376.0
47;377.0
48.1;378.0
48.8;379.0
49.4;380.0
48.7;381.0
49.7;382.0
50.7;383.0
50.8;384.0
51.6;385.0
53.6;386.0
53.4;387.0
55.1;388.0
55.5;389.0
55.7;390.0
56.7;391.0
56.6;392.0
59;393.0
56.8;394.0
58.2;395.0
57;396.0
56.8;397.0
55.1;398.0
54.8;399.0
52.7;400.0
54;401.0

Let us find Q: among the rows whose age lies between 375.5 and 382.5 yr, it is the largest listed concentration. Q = 49.7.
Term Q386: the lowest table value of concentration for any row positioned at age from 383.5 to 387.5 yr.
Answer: 50.8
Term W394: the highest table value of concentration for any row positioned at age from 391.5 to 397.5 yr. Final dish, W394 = 59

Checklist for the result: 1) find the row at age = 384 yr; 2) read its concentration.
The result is 50.8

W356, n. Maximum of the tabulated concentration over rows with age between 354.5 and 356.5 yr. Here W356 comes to 45.1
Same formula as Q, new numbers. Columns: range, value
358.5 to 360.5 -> 45.7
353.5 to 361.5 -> 46.3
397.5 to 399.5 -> 55.1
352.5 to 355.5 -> 45.4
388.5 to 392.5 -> 56.7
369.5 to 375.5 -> 46.5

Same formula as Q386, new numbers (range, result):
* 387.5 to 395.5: 55.1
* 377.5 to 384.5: 48.1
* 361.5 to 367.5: 44.3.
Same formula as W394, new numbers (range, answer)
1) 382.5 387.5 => 53.6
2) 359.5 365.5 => 45.8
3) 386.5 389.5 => 55.5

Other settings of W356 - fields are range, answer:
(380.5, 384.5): 50.8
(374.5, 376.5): 47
